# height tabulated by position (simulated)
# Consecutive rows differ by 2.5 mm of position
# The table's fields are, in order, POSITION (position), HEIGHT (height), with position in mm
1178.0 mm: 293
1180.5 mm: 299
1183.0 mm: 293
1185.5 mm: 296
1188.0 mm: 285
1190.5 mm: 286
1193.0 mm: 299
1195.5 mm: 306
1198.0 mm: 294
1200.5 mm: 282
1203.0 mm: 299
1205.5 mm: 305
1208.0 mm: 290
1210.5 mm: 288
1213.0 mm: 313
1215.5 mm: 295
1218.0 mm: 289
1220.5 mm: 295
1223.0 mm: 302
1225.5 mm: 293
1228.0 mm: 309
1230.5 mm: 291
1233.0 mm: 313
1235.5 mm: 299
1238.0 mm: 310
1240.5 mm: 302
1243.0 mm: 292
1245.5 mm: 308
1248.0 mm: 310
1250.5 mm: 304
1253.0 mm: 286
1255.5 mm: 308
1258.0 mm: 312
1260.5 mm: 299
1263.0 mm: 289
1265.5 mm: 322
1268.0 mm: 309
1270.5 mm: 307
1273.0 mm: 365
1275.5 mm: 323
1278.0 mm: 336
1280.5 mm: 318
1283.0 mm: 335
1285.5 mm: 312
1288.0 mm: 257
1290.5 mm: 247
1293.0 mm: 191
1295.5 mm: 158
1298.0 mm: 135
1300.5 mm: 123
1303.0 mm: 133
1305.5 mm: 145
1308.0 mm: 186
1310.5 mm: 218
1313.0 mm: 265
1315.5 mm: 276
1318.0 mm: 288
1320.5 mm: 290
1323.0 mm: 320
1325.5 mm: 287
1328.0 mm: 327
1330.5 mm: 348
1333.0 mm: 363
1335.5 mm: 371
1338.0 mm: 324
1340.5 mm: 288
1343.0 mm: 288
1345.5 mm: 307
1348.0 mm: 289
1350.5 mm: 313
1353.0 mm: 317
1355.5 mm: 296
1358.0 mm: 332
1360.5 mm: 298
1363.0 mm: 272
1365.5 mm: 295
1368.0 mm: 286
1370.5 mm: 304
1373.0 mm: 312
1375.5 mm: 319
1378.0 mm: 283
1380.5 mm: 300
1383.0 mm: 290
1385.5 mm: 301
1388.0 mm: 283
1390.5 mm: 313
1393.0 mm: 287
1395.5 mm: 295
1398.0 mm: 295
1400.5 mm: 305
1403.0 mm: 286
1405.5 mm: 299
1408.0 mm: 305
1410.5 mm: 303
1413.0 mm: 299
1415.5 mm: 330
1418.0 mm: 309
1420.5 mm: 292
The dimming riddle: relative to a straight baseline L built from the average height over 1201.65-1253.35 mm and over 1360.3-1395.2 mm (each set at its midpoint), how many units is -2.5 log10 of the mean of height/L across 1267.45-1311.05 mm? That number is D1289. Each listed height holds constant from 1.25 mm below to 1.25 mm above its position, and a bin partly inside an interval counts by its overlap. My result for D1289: 0.219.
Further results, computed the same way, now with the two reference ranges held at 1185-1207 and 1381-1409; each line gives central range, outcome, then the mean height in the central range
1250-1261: -0.025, 302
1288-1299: 0.466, 192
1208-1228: -0.008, 297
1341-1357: -0.020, 302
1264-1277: -0.103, 325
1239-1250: -0.030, 303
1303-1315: 0.420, 201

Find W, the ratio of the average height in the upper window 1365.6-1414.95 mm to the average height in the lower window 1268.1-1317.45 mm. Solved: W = 1.21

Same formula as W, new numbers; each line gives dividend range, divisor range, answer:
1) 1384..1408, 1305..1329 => 1.13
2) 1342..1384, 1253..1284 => 0.95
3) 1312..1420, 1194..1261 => 1.01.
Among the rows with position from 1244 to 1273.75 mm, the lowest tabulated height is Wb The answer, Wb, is 286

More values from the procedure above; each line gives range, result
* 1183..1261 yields 282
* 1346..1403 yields 272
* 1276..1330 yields 123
